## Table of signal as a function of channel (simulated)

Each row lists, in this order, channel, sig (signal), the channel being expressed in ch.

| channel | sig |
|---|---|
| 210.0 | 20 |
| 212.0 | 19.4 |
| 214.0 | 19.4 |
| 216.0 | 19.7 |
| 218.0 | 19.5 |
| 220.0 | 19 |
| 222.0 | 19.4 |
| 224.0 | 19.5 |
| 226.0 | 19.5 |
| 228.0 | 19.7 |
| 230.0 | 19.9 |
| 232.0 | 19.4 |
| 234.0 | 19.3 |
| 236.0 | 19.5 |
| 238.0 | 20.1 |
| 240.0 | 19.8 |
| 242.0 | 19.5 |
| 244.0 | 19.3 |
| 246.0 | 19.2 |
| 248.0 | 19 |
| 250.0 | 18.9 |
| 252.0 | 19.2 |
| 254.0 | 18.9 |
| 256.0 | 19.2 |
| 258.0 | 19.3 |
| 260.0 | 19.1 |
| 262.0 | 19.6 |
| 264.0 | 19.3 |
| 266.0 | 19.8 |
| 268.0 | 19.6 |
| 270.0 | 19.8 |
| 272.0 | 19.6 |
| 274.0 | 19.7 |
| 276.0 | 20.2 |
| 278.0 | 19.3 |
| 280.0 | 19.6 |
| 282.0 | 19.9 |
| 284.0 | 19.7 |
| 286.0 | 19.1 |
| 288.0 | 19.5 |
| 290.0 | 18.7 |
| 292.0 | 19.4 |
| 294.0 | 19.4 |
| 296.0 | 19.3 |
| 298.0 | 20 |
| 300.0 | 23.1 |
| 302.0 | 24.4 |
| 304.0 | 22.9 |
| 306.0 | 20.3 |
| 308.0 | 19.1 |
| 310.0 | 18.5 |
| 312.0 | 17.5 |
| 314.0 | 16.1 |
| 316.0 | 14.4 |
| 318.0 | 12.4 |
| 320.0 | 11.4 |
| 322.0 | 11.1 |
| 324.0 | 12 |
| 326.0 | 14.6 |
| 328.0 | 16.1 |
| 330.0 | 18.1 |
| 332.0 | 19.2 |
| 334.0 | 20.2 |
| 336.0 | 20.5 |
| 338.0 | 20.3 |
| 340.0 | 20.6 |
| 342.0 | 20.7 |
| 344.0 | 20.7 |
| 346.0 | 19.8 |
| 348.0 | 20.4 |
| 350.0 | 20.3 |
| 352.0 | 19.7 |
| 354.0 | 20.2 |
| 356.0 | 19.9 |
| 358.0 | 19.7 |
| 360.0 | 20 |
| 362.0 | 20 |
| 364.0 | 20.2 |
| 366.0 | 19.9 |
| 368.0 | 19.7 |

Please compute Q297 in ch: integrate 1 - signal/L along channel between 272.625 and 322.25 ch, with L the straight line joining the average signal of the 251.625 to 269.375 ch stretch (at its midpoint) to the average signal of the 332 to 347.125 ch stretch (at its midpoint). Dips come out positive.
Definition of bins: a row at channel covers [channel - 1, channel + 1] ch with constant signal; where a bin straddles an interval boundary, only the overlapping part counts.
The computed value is 2.7 ch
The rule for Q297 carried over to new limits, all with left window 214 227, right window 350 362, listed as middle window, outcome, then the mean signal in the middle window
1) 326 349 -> 0.5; 19.5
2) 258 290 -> 0.1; 19.6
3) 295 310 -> -1.0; 21.1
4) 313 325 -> 4.2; 12.9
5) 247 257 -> 0.3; 19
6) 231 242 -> -0.1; 19.6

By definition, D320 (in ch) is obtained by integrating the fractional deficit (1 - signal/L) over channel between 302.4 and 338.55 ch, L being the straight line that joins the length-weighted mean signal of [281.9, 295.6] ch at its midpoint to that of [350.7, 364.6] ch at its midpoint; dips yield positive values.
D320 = 4.8 ch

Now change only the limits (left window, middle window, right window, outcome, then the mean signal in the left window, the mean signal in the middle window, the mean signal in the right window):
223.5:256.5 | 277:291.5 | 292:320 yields -0.32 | 19.4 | 19.4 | 18.8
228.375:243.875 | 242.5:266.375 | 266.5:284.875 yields 0.54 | 19.6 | 19.2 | 19.7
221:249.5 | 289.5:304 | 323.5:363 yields -1.12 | 19.5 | 20.8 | 19.2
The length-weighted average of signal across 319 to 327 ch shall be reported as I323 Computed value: 12.3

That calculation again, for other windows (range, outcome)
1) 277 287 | 19.5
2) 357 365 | 20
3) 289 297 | 19.2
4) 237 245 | 19.7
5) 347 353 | 20.1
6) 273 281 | 19.7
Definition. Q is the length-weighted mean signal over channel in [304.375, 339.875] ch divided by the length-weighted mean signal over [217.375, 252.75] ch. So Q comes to 0.86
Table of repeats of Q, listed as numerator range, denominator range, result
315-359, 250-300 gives 0.91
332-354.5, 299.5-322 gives 1.14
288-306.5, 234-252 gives 1.07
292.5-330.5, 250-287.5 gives 0.89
